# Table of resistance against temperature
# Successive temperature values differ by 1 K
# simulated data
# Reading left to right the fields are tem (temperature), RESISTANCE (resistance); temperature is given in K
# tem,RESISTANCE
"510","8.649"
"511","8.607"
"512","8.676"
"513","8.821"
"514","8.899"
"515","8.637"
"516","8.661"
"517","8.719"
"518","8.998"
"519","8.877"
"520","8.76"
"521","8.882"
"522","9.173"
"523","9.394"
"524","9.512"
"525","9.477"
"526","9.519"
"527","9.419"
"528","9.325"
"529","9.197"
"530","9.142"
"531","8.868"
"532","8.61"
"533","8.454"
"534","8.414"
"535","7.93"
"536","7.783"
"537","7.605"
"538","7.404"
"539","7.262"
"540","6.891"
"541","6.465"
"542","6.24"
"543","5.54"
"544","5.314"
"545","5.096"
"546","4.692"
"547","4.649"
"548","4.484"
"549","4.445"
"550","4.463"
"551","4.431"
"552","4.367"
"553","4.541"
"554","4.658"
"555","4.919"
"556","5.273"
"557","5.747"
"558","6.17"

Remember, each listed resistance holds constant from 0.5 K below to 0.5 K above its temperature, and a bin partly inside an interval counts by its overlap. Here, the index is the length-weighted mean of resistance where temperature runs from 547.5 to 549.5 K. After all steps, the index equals 4.46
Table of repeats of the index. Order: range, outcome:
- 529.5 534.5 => 8.7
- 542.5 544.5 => 5.43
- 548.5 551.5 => 4.45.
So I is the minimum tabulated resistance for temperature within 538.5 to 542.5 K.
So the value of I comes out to 6.24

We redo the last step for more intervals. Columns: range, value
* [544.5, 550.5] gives 4.445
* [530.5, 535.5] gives 7.93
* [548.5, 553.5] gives 4.367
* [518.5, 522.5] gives 8.76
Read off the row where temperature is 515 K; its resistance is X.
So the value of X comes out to 8.637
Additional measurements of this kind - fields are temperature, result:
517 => 8.719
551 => 4.431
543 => 5.54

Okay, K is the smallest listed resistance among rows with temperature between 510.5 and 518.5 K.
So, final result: 8.607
